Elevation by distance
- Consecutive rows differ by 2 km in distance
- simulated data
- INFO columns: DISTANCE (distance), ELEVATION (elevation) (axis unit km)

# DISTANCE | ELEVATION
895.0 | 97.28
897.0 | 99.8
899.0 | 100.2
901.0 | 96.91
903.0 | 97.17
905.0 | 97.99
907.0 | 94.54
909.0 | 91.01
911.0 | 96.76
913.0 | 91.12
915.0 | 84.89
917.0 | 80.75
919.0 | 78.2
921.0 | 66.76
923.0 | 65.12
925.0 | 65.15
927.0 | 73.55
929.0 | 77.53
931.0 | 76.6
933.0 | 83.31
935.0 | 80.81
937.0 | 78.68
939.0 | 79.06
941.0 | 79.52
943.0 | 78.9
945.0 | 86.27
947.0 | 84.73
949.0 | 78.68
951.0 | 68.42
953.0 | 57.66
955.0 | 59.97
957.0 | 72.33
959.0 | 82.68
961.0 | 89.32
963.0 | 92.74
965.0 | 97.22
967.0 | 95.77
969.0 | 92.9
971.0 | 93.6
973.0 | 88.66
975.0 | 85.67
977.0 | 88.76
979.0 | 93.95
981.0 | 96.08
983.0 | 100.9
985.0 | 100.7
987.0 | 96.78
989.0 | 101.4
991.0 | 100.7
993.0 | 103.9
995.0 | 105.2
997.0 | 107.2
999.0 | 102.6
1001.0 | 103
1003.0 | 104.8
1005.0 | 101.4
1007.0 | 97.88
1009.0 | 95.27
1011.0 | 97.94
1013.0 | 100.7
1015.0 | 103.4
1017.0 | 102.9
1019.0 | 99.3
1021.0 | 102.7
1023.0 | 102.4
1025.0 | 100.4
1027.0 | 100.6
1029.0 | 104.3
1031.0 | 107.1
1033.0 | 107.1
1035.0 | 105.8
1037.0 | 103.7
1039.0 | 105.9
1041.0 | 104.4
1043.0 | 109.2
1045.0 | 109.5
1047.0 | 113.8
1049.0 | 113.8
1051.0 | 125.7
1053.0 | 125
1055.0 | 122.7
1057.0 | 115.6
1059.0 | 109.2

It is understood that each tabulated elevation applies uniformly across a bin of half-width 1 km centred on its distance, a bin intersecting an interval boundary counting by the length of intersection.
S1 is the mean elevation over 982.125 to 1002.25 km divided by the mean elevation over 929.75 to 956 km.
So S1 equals 1.34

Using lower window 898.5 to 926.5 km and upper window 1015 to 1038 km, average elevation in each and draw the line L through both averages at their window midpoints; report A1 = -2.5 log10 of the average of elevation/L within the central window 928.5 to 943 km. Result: 0.128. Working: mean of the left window 85.7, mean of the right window 103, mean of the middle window 79.4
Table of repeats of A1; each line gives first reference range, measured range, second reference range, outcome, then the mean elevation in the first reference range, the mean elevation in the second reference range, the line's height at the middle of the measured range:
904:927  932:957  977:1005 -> 0.17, 82.5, 101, 89.6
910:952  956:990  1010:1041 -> -0.03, 78.8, 103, 89.6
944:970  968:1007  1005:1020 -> -0.08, 81.4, 99.7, 91.5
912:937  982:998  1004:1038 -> -0.09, 77.1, 102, 93.9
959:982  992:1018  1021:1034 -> -0.03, 91.8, 104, 98.9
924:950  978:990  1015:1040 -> -0.08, 78.7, 104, 91.6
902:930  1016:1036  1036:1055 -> 0.05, 82.9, 113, 108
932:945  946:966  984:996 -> 0.12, 80.5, 101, 87.6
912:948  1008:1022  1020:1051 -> 0.01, 78.4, 107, 101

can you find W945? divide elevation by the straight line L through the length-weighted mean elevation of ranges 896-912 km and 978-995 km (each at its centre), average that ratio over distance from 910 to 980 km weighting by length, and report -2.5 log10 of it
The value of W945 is 0.21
